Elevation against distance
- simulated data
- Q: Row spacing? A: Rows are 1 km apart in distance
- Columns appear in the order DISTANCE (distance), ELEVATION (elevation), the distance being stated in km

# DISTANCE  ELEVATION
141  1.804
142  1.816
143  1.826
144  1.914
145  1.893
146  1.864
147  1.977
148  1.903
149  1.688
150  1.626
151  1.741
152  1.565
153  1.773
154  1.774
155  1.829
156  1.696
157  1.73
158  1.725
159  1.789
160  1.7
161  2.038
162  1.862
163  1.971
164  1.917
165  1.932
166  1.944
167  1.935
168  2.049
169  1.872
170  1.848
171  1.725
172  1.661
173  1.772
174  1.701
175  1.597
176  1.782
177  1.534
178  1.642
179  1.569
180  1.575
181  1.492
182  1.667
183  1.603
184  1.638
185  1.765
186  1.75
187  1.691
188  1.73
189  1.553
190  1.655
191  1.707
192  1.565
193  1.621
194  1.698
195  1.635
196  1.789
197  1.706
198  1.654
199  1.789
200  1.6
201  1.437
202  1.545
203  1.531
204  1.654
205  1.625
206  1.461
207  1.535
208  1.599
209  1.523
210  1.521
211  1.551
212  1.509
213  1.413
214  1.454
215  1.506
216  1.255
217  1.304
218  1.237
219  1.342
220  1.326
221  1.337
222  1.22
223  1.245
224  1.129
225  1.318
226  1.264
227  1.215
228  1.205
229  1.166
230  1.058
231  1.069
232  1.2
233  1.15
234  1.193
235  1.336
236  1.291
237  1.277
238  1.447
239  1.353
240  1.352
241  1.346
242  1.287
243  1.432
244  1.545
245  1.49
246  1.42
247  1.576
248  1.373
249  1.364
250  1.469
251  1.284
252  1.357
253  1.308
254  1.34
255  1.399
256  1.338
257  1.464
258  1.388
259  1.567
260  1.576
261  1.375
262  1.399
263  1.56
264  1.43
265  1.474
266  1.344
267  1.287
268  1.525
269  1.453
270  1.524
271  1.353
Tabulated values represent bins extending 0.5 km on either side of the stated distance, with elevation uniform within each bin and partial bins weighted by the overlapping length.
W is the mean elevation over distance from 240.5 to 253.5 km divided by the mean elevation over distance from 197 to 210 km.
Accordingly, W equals 0.89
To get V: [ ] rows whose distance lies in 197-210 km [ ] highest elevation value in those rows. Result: 1.789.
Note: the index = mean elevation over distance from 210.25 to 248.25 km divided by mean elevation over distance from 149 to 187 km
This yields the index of 0.8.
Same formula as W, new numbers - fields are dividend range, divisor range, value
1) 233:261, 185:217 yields 0.87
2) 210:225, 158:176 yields 0.73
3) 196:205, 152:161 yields 0.92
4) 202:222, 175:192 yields 0.88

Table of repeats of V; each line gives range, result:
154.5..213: 2.049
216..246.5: 1.545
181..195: 1.765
